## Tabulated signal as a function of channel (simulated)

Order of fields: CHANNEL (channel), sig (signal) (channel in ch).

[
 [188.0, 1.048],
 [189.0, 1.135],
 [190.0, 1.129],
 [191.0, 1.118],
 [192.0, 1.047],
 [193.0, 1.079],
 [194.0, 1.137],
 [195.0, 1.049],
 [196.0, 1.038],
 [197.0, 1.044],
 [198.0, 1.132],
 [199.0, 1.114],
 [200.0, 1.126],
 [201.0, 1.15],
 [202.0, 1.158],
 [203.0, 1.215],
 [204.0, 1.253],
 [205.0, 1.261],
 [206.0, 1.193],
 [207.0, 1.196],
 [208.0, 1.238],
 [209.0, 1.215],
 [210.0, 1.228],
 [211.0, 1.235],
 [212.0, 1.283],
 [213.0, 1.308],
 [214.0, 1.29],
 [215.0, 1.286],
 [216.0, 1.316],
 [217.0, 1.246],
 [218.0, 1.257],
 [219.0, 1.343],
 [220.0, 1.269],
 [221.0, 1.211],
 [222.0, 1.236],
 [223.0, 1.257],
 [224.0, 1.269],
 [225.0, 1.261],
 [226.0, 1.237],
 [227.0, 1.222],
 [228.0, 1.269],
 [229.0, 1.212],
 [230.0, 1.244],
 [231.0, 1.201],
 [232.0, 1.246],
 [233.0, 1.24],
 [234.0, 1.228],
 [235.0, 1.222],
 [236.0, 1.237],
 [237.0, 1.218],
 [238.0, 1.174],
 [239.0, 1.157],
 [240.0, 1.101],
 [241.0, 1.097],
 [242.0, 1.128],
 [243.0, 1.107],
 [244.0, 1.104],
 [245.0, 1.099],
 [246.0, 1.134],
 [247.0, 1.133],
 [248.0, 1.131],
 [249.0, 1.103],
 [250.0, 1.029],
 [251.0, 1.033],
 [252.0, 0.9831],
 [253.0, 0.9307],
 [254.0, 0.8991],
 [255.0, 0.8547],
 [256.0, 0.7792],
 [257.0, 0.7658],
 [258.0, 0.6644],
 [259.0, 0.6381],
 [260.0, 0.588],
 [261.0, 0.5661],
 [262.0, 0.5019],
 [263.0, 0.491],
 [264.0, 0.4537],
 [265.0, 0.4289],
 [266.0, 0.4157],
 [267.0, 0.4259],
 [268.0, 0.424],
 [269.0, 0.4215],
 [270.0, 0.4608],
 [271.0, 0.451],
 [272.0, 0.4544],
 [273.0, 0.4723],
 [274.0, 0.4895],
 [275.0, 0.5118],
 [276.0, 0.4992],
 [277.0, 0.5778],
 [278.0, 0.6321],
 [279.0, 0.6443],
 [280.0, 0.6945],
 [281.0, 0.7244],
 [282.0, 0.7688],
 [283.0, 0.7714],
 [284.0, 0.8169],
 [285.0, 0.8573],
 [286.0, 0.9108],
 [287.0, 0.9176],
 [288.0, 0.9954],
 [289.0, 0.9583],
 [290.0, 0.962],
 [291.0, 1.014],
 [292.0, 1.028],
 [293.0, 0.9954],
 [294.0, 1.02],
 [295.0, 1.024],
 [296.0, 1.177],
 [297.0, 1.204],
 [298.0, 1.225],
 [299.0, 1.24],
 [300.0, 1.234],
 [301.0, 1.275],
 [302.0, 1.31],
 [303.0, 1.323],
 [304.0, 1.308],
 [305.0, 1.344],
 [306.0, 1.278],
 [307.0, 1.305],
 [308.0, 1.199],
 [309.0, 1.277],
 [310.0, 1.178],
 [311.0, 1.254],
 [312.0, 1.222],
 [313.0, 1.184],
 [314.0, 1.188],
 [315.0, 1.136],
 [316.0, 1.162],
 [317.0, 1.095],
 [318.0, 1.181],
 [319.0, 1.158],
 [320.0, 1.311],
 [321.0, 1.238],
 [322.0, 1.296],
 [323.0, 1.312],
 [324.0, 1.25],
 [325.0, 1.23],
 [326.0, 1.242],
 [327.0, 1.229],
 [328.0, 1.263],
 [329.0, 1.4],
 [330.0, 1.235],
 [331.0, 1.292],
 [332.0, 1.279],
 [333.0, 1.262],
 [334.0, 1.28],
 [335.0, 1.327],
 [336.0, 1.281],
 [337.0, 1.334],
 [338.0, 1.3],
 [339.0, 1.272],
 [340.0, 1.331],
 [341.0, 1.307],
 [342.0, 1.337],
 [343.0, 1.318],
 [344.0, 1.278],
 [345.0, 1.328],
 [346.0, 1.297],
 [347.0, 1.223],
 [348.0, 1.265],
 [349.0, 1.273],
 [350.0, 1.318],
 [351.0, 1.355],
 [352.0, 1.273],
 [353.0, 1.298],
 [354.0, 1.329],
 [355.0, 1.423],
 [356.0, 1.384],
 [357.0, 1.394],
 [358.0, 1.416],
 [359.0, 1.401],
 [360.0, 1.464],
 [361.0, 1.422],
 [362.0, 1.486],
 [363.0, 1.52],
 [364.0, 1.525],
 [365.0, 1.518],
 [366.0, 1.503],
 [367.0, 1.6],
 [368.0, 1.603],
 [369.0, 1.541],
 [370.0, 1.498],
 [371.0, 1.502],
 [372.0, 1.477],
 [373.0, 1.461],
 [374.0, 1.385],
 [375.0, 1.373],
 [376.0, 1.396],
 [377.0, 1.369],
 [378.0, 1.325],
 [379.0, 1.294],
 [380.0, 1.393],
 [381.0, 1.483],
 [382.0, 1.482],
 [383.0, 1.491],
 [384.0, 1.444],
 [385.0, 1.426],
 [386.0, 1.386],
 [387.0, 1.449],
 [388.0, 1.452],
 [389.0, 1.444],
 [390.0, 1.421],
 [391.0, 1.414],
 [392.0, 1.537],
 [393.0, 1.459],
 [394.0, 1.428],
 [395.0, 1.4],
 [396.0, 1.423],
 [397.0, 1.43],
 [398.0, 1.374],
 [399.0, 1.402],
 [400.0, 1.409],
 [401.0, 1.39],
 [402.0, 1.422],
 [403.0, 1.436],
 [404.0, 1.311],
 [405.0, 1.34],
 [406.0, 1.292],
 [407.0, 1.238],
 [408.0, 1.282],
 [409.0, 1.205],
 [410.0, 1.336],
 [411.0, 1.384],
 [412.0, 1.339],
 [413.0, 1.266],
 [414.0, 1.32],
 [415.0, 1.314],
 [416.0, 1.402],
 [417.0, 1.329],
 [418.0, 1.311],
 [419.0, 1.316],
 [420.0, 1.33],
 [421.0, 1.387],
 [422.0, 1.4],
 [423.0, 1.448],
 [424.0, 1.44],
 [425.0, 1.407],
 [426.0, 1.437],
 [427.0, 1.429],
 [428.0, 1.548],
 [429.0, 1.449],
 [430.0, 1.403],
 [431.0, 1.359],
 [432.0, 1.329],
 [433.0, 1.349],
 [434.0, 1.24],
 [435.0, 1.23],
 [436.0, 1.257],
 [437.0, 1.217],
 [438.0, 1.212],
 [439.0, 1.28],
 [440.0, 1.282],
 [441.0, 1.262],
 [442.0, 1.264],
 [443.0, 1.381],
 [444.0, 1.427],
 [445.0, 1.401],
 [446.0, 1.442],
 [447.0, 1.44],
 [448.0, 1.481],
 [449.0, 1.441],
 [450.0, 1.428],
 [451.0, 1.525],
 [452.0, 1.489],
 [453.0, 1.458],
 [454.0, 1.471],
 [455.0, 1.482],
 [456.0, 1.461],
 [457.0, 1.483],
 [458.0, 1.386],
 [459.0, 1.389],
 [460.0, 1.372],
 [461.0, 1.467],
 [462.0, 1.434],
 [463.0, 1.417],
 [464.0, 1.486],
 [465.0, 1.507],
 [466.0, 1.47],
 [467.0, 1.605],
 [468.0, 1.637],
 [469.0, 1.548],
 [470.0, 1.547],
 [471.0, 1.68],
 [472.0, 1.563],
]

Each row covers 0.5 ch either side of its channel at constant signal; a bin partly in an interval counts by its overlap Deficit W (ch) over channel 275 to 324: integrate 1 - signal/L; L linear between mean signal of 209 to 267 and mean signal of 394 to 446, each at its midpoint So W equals 3.95 ch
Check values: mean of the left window 1.06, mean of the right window 1.35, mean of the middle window 1.07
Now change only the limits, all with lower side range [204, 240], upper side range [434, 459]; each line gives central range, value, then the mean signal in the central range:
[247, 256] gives 1.92 ch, 0.991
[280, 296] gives 4.54 ch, 0.919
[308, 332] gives 1.29 ch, 1.23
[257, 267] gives 5.78 ch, 0.534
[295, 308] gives 0.34 ch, 1.26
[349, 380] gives -2.23 ch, 1.43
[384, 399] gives -0.94 ch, 1.43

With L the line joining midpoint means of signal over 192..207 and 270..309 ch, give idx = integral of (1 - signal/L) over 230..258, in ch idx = -1.1 ch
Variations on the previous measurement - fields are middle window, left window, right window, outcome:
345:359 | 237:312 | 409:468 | -2.41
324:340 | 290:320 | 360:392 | 0.10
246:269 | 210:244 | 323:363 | 9.40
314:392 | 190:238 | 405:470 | -2.09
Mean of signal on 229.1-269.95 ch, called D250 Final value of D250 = 0.913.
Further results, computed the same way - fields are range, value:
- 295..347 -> 1.26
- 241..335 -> 0.975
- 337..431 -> 1.39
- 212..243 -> 1.23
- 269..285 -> 0.601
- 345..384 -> 1.41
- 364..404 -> 1.44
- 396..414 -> 1.35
